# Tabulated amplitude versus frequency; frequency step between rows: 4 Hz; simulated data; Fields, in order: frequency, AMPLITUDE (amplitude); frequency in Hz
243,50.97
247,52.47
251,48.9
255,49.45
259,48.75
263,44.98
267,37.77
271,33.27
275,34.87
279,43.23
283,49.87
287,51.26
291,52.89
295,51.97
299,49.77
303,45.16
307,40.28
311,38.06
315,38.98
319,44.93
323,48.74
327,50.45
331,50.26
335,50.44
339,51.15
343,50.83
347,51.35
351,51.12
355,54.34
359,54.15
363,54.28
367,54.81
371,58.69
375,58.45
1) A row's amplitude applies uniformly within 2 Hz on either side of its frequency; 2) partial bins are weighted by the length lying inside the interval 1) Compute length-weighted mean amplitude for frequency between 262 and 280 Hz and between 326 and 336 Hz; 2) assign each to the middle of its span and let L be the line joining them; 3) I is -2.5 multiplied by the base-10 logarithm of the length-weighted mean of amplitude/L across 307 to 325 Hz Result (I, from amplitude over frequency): 0.12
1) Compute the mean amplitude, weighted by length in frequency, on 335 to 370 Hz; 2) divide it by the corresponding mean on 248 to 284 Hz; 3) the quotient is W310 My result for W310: 1.21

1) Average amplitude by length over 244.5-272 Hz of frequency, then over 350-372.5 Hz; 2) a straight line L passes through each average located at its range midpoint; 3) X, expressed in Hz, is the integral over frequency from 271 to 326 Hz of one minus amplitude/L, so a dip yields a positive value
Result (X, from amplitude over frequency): 4.57 Hz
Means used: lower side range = 45.6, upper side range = 54.6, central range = 45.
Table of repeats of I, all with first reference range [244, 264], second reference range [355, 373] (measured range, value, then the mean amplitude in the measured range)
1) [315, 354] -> 0.09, 49.5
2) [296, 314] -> 0.19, 43.6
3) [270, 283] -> 0.27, 39.4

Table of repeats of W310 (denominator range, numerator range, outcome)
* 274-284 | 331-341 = 1.19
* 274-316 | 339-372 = 1.17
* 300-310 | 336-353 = 1.19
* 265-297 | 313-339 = 1.07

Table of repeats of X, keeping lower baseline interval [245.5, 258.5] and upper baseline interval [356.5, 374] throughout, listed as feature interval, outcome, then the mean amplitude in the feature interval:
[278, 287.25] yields 0.6 Hz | 48.1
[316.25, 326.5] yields 1.3 Hz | 46.8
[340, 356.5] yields 0.9 Hz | 51.8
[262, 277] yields 4.0 Hz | 37.2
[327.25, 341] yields 0.9 Hz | 50.6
